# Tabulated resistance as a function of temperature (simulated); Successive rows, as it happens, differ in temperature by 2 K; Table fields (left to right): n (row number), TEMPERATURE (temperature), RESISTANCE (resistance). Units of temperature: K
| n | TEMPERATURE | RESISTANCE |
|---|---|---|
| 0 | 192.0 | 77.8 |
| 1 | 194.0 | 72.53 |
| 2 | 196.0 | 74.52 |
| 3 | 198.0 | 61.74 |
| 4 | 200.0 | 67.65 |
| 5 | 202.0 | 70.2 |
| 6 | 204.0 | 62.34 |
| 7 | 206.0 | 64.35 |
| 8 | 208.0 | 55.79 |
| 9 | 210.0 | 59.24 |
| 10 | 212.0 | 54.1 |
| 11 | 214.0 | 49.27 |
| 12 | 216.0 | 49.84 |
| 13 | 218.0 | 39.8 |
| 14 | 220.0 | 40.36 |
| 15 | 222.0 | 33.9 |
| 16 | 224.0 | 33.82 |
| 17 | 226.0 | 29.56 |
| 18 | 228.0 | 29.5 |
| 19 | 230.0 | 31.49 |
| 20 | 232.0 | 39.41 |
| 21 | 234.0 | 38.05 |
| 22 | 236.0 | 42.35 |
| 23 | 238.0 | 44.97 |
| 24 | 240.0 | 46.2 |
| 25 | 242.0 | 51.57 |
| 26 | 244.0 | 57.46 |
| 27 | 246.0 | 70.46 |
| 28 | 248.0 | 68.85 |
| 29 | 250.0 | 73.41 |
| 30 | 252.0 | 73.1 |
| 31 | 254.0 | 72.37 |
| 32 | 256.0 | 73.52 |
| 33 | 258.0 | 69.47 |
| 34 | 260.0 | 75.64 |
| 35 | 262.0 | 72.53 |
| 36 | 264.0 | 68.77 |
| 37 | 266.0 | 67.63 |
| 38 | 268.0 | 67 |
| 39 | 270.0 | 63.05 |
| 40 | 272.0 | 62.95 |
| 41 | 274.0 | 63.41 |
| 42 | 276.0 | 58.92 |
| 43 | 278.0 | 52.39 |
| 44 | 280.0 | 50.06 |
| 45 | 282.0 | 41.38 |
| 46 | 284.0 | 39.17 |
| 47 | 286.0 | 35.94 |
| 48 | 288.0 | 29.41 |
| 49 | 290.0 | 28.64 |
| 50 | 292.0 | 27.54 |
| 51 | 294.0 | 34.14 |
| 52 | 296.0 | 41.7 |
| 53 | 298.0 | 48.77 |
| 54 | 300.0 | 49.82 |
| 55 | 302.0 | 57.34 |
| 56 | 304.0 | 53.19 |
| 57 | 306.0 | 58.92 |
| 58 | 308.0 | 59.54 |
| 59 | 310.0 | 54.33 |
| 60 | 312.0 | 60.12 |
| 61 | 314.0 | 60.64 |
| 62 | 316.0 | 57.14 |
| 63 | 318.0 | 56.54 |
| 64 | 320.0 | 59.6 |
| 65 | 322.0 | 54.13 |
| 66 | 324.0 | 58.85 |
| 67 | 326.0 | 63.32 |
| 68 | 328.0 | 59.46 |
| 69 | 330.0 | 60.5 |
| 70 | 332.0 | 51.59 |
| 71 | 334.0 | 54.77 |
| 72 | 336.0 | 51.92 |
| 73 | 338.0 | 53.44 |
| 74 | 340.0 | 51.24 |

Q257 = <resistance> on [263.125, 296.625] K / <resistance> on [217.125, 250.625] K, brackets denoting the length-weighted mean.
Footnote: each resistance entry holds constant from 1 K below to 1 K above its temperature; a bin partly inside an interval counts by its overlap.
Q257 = 1.09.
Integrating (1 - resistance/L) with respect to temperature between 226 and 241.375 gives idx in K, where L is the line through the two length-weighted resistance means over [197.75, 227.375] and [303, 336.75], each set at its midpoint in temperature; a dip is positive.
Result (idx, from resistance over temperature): 4.03 K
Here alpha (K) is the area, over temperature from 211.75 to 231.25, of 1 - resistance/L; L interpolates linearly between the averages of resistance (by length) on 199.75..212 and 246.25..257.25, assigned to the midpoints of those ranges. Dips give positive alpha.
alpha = 8.0 K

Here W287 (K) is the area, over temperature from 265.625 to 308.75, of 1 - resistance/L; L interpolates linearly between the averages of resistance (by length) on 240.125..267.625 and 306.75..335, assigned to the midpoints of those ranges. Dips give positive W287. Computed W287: 9.46 K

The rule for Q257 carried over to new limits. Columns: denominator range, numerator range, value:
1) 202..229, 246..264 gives 1.53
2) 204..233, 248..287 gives 1.41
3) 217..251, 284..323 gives 1.07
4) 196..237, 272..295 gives 0.89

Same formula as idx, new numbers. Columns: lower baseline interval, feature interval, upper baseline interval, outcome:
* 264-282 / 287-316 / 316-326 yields 5.4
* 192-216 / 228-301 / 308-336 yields 8.4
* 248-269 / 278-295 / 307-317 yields 7.3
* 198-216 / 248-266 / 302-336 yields -4.0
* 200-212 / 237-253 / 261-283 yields 0.1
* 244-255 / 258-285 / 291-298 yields -3.2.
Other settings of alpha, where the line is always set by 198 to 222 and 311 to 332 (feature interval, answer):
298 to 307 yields 0.6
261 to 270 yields -1.8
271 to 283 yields 0.5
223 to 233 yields 4.1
